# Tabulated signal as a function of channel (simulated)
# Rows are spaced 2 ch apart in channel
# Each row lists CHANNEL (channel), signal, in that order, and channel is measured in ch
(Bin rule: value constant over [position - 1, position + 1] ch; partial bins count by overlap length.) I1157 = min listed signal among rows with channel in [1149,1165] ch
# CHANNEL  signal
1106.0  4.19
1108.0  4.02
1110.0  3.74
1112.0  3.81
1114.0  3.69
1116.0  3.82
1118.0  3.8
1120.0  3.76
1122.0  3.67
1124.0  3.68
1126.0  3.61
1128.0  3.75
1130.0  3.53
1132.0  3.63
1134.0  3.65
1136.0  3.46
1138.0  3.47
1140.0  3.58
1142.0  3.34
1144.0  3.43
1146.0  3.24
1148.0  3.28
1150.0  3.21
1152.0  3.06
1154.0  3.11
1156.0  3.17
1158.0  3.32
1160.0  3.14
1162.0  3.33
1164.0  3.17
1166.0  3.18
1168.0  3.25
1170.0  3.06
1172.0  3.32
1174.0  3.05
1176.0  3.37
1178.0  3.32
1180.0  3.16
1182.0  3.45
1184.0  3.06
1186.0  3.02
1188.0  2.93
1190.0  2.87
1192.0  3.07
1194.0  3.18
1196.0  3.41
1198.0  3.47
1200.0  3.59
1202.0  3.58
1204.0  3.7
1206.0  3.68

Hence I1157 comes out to 3.06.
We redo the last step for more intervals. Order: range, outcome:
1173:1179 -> 3.05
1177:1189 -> 2.93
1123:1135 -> 3.53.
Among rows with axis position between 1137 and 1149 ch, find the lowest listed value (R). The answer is 3.24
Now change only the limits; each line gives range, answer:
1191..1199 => 3.07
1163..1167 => 3.17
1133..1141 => 3.46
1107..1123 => 3.67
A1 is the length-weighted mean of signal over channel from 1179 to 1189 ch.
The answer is 3.12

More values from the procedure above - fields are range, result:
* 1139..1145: 3.45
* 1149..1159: 3.17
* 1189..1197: 3.13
